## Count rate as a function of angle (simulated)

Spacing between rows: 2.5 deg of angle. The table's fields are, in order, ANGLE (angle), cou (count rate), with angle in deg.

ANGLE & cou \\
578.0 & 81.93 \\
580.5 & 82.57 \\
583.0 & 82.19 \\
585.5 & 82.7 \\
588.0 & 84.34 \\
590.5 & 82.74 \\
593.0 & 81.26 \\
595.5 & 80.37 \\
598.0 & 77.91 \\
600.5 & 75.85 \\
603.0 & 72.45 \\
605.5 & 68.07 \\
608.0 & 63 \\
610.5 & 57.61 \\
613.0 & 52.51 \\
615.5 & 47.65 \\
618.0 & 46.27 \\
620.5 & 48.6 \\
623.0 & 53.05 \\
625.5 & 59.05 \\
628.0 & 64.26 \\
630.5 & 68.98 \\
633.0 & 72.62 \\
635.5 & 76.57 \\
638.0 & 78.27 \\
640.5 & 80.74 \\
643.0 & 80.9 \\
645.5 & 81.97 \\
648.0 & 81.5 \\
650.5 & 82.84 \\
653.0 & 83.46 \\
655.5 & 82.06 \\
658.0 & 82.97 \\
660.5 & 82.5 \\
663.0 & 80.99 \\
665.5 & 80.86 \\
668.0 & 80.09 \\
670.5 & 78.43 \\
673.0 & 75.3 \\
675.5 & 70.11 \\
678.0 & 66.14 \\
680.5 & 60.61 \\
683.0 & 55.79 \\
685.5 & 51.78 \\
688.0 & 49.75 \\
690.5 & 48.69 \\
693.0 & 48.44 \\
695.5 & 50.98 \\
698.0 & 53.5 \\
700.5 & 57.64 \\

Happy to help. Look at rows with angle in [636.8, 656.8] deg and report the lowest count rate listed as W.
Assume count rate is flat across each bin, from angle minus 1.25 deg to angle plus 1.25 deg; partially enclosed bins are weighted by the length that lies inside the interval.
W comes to 78.27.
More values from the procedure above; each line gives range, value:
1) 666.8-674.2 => 75.3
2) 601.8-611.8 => 57.61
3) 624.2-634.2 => 59.05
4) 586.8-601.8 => 75.85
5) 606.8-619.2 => 46.27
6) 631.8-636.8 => 72.62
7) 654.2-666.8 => 80.86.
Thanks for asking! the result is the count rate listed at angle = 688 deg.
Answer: 49.75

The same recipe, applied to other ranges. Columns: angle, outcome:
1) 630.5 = 68.98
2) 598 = 77.91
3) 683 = 55.79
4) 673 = 75.3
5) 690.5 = 48.69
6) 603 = 72.45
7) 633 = 72.62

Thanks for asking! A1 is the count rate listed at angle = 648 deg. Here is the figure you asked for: 81.5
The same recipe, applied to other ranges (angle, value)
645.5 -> 81.97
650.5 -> 82.84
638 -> 78.27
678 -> 66.14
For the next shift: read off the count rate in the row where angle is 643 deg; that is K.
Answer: 80.9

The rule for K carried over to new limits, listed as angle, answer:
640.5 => 80.74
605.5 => 68.07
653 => 83.46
